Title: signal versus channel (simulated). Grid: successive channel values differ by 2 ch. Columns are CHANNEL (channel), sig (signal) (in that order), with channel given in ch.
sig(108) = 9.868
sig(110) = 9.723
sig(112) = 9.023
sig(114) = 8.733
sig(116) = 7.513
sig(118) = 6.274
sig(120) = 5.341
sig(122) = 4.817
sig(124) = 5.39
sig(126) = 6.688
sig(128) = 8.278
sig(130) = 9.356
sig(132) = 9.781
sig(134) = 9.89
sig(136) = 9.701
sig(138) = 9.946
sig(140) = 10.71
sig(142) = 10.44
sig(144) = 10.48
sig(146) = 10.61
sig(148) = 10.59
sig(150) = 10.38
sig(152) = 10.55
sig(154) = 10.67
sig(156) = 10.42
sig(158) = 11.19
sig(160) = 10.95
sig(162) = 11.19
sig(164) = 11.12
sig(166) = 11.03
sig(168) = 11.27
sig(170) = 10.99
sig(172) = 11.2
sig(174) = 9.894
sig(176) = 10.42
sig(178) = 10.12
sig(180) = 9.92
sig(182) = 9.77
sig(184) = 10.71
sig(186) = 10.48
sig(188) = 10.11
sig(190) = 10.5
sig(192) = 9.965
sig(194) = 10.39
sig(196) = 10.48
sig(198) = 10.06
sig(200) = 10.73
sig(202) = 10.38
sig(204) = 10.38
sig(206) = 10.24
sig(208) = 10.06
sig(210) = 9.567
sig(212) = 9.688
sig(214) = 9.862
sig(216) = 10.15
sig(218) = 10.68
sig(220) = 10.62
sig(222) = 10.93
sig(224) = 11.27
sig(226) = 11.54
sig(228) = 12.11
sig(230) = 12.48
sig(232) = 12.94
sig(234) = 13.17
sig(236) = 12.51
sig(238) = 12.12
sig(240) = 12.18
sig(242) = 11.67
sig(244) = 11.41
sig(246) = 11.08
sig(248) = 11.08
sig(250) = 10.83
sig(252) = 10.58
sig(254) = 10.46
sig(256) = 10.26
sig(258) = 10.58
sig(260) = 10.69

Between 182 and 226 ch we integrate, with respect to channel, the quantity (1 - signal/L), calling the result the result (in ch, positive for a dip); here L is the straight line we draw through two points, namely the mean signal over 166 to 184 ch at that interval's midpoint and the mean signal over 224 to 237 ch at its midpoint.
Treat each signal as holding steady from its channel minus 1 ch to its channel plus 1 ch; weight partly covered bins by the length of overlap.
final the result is 4.2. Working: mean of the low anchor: 10.5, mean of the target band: 10.4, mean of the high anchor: 12.4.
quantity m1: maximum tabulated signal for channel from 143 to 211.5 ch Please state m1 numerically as 11.27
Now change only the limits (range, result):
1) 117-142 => 10.71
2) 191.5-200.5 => 10.73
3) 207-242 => 13.17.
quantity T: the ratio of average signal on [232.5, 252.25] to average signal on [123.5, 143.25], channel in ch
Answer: 1.29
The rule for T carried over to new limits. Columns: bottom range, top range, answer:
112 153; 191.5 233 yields 1.22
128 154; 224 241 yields 1.21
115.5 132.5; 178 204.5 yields 1.48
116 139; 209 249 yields 1.46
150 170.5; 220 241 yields 1.10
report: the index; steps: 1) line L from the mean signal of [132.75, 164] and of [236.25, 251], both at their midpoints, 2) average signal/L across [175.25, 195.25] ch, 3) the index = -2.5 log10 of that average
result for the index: 0.070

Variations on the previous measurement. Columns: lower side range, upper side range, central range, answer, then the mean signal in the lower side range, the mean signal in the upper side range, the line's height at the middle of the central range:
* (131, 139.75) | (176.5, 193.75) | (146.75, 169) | -0.08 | 9.9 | 10.2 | 10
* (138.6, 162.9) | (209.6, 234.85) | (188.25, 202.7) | 0.07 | 10.7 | 11.2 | 11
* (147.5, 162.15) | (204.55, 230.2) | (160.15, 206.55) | 0.02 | 10.7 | 10.6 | 10.7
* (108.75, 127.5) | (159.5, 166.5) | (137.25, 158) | -0.09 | 7.13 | 11.1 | 9.73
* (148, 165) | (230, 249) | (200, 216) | 0.15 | 10.8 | 12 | 11.6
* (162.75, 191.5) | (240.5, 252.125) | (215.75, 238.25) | -0.07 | 10.5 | 11.2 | 11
